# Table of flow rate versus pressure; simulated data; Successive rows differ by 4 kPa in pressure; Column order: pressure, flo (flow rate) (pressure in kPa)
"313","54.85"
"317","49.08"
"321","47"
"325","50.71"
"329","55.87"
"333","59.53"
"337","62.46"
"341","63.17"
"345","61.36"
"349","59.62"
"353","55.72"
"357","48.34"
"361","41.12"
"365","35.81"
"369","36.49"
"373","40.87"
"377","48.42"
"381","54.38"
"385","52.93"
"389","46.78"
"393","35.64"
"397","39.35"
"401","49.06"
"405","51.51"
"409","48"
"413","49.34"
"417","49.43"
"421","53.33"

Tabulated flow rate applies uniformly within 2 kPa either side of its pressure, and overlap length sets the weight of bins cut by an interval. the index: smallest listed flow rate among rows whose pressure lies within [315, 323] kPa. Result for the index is 47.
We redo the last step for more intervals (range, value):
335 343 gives 62.46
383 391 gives 46.78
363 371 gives 35.81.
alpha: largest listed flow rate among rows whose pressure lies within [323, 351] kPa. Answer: 63.17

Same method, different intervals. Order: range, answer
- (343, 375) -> 61.36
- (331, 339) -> 62.46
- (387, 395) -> 46.78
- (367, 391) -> 54.38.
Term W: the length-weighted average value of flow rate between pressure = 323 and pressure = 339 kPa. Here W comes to 57.1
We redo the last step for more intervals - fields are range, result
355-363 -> 44.7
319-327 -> 48.9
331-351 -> 61.2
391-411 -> 44.7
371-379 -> 44.6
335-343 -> 62.8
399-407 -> 50.3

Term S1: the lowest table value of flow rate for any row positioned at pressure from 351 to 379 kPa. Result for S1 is 35.81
